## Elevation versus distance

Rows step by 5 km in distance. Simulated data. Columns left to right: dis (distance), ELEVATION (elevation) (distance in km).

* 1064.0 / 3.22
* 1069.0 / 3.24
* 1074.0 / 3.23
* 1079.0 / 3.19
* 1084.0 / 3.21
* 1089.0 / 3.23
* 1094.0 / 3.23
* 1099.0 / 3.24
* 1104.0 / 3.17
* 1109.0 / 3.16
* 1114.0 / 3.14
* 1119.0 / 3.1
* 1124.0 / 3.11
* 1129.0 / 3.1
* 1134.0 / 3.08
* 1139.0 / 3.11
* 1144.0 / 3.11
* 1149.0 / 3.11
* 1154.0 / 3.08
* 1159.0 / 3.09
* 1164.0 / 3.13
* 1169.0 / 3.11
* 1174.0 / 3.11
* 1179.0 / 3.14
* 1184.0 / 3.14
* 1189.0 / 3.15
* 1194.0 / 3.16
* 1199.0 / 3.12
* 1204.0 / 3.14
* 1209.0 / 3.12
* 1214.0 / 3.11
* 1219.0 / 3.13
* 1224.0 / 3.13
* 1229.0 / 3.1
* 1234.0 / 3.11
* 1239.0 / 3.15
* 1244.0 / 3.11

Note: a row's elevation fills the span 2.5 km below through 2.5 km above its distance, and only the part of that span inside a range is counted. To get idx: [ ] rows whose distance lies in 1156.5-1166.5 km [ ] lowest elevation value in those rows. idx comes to 3.09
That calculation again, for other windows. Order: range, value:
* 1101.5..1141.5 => 3.08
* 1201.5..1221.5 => 3.11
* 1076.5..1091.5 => 3.19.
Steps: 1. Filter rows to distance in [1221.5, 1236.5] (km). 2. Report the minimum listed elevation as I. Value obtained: 3.1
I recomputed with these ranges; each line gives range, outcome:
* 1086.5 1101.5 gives 3.23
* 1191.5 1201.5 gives 3.12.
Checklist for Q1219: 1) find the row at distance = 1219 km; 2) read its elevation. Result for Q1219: 3.13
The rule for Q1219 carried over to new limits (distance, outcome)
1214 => 3.11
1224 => 3.13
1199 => 3.12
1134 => 3.08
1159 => 3.09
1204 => 3.14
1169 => 3.11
